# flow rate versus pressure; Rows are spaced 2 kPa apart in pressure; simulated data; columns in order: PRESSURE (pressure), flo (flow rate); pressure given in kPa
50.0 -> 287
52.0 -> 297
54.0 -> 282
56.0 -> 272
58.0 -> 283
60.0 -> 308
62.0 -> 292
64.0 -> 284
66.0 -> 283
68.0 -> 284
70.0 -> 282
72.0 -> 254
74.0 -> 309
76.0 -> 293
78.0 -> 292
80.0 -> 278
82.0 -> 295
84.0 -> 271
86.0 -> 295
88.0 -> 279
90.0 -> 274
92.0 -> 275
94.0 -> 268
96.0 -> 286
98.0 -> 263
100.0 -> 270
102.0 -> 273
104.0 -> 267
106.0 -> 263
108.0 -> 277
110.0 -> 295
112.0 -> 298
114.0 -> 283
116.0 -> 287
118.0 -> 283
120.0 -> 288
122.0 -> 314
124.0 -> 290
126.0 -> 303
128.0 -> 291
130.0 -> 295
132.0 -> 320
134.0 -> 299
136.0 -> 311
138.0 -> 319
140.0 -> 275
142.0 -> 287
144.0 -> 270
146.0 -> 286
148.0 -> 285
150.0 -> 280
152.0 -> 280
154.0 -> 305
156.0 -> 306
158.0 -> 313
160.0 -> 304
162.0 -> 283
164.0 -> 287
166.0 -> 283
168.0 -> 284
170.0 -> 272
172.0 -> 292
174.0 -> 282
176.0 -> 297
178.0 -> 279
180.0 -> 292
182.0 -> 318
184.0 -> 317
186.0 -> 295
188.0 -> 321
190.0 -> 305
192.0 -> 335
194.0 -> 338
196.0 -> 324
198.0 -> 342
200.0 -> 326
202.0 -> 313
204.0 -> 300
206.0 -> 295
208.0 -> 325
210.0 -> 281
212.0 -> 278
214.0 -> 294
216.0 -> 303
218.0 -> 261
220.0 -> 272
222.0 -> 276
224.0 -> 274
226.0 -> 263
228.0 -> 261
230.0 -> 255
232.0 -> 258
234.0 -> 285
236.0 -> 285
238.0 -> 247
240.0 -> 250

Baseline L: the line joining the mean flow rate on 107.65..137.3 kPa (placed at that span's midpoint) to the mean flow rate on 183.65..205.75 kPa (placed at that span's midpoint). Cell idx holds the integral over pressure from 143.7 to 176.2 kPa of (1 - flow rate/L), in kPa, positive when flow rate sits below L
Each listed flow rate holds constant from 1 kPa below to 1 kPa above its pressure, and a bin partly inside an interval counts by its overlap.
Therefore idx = 2.0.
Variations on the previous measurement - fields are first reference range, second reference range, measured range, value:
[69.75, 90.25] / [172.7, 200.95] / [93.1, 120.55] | 1.2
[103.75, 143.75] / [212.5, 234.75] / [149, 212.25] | -4.7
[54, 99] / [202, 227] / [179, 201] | -2.6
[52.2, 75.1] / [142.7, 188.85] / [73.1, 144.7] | 0.3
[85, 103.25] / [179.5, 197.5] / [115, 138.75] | -0.8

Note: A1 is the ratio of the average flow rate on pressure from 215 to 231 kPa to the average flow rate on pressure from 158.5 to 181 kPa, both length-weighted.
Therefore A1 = 0.94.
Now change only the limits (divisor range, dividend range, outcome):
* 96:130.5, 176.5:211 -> 1.10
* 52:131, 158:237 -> 1.03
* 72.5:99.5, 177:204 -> 1.12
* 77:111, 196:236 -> 1.04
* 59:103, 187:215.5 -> 1.11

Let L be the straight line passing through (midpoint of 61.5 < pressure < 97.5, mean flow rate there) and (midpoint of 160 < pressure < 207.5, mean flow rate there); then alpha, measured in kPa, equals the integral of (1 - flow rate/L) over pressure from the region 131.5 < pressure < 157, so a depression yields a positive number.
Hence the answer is 0.2 kPa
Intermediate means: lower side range 283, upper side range 304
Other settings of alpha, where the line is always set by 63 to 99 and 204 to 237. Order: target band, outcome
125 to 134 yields -0.68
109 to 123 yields -0.58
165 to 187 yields -0.91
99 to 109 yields 0.40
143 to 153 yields 0.01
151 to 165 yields -0.82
